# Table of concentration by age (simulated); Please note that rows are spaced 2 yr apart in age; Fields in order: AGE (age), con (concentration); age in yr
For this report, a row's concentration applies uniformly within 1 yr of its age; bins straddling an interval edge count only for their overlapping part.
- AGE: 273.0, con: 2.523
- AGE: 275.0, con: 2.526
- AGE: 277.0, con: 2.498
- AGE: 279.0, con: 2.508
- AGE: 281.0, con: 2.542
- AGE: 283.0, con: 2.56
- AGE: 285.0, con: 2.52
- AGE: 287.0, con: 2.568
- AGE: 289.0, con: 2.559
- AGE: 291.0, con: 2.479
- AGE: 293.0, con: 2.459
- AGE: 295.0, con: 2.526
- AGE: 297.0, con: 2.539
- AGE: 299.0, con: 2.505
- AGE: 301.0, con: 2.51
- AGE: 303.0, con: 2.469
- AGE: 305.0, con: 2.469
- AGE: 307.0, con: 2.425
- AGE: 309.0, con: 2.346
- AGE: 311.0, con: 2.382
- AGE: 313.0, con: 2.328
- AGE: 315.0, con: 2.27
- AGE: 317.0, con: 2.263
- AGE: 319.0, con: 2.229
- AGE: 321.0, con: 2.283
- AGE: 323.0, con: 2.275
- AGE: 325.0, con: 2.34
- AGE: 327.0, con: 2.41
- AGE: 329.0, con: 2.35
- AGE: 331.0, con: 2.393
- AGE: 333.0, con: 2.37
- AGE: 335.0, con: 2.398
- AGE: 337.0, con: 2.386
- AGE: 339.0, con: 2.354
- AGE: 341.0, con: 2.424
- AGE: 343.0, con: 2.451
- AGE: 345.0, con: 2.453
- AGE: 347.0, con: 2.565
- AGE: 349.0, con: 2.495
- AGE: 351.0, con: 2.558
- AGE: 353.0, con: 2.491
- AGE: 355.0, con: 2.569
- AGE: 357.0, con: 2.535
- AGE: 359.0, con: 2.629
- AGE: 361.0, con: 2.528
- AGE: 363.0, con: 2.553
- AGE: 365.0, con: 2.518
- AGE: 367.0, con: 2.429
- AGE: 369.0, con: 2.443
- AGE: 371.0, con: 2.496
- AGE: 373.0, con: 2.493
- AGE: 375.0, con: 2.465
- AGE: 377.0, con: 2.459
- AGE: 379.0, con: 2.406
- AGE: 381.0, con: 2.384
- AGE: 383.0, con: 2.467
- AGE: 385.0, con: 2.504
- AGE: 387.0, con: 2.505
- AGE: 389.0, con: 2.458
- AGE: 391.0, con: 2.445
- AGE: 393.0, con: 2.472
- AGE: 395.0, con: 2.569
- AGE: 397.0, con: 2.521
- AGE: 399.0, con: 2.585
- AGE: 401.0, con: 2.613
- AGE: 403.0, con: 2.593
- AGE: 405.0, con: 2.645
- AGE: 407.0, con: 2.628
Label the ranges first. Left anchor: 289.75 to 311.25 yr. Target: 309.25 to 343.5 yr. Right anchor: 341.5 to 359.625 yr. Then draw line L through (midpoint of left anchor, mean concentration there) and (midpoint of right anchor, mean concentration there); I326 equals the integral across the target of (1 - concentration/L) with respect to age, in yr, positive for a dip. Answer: 2.1 yr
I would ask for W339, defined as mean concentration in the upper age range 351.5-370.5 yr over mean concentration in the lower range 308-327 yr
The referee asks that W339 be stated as 1.09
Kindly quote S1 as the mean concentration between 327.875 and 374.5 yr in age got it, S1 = 2.47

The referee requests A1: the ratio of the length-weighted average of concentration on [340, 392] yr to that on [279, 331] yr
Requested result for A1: 1.03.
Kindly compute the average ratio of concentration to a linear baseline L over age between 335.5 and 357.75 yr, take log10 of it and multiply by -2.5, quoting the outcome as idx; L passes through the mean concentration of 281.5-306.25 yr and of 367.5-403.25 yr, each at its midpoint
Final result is 0.010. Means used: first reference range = 2.51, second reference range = 2.49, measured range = 2.48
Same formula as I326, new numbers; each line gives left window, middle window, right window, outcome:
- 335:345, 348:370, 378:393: -0.9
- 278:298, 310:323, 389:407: 1.2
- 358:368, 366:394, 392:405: 1.0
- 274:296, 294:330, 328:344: 1.0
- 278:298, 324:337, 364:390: 0.6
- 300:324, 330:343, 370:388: 0.0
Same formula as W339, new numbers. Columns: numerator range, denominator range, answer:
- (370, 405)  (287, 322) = 1.03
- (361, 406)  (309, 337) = 1.07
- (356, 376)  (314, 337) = 1.08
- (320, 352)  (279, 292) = 0.95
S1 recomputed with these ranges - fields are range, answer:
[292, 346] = 2.39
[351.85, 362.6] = 2.55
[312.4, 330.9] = 2.31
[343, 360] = 2.53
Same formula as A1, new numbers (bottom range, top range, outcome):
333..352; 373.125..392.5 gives 1.00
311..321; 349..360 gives 1.12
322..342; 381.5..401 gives 1.06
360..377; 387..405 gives 1.02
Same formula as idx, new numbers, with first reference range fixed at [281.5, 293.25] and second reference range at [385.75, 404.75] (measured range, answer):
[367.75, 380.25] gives 0.032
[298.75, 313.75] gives 0.045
